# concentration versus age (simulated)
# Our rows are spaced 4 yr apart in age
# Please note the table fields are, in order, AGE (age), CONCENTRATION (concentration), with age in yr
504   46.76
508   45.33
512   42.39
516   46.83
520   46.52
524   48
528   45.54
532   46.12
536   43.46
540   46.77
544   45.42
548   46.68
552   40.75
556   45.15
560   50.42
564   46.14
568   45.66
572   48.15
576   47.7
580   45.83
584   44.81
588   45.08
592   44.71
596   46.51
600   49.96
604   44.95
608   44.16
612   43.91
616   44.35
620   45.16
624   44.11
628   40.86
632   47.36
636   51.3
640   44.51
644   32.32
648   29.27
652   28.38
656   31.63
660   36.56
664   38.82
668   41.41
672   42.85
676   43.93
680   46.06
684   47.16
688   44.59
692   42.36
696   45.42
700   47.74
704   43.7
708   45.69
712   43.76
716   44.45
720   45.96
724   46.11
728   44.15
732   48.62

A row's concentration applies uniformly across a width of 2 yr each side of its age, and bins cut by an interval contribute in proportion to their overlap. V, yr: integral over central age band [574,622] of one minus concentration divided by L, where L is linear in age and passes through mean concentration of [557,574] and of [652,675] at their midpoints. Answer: -1.5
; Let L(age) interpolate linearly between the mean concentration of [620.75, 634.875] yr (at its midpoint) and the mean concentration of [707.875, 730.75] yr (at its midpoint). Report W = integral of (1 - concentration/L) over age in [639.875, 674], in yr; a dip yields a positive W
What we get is 6.9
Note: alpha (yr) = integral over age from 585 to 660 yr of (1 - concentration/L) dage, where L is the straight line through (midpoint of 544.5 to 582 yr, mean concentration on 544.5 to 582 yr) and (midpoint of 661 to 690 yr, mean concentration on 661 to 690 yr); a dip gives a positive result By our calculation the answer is 4.6 yr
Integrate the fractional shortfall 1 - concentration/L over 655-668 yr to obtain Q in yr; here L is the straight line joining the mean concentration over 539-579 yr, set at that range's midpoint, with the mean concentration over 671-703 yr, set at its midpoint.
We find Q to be 2.4 yr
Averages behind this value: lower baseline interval 46.3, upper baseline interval 45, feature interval 36.9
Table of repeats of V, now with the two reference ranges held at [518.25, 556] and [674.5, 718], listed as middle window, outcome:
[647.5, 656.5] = 3.11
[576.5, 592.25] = -0.03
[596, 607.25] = -0.41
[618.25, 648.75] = 1.91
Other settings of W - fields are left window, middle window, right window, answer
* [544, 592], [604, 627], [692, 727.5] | 0.7 yr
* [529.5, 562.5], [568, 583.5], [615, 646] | -0.6 yr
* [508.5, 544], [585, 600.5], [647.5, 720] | -0.8 yr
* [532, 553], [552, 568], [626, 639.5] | -0.4 yr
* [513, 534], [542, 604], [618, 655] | -3.6 yr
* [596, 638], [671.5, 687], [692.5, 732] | 0.1 yr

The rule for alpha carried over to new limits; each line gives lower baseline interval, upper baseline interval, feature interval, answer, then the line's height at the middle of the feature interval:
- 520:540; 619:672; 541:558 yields 0.08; 44.8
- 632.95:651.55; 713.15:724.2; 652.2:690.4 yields 0.52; 41.3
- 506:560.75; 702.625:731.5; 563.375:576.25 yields -0.40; 45.5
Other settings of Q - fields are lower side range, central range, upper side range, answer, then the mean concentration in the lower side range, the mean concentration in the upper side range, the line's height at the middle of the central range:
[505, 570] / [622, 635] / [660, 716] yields 0.0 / 45.7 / 43.9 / 44.6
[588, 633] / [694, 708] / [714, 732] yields -0.1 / 45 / 45.6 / 45.5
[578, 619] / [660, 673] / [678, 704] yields 1.5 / 45.4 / 45.4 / 45.4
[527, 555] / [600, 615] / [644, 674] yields -2.1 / 44.9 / 35.3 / 39.5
